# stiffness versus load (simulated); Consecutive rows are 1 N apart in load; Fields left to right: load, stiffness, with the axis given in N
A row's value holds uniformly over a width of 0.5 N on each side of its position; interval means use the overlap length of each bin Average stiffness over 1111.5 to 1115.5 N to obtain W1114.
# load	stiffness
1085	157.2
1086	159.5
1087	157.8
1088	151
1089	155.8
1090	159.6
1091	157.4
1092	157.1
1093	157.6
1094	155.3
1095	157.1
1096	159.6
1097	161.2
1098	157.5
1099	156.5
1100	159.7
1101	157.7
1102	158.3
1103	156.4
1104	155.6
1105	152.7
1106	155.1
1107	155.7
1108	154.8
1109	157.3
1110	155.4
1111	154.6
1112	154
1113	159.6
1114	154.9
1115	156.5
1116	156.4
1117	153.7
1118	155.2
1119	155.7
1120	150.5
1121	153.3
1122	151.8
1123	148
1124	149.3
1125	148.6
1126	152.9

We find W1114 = 156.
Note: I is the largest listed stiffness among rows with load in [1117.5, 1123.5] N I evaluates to 155.7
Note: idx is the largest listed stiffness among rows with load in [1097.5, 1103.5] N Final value 159.7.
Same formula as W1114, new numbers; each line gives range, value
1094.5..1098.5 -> 159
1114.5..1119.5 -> 156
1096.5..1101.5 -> 159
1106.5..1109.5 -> 156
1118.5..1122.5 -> 153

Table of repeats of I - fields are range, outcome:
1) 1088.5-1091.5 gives 159.6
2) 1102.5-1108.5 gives 156.4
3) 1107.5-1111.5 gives 157.3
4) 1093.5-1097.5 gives 161.2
